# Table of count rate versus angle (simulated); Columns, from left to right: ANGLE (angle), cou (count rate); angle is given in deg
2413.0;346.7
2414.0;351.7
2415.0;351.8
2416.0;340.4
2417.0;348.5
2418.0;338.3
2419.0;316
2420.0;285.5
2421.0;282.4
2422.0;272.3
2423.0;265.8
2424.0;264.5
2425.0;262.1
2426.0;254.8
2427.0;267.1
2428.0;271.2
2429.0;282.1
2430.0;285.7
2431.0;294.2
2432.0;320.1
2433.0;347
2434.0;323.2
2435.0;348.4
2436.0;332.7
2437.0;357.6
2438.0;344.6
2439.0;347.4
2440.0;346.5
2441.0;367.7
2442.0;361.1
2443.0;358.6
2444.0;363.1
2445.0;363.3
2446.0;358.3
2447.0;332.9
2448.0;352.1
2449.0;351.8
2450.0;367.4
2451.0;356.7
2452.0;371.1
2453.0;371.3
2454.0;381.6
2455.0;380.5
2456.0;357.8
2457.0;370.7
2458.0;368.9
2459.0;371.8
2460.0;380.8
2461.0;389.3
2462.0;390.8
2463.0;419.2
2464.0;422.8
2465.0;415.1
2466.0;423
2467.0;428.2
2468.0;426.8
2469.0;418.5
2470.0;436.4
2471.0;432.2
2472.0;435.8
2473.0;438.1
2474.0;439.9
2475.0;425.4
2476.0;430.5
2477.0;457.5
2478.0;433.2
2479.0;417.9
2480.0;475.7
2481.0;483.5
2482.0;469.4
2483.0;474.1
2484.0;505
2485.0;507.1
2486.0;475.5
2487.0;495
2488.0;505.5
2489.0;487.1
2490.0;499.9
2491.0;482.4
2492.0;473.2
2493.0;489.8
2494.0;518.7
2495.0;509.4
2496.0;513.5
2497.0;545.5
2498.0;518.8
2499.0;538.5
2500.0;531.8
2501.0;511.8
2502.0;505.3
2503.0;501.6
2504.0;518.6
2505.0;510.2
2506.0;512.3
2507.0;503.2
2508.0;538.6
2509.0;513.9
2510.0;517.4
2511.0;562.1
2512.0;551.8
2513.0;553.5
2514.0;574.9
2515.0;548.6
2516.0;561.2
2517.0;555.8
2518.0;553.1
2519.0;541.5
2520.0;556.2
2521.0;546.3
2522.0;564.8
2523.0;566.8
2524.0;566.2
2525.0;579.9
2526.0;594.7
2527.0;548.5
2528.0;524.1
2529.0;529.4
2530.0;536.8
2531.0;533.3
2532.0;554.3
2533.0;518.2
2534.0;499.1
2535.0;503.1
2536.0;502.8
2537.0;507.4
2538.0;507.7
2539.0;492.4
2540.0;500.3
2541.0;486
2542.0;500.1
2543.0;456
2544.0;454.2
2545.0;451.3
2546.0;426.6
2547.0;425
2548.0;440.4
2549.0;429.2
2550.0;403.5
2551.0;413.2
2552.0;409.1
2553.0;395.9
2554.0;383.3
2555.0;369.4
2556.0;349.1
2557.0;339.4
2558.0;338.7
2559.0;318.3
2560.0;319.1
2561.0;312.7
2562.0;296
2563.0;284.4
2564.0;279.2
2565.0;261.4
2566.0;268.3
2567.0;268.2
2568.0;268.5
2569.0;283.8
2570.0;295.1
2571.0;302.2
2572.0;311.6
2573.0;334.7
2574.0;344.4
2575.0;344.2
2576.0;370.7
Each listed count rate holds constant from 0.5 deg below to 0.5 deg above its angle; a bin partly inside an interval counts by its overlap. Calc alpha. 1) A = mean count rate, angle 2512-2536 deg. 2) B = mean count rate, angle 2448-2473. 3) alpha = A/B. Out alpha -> 1.39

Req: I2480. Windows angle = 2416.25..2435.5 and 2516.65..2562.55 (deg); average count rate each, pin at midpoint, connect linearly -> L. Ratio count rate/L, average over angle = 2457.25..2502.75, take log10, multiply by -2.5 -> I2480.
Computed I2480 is -0.21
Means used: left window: 297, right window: 469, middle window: 460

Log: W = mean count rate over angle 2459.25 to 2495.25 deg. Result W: 452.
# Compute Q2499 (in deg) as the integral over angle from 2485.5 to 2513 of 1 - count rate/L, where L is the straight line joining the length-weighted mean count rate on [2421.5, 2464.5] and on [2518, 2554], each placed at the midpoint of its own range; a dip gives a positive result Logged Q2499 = -4.8 deg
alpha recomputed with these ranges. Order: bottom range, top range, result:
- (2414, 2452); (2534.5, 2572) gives 1.18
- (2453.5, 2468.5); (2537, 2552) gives 1.15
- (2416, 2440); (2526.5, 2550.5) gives 1.59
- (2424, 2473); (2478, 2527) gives 1.44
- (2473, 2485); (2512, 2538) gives 1.19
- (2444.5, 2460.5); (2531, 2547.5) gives 1.34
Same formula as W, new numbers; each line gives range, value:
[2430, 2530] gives 454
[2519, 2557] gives 486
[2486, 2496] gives 496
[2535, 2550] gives 469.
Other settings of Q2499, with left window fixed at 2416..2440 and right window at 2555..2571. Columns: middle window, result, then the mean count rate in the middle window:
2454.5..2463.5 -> -2.2 deg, 381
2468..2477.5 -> -4.0 deg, 434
